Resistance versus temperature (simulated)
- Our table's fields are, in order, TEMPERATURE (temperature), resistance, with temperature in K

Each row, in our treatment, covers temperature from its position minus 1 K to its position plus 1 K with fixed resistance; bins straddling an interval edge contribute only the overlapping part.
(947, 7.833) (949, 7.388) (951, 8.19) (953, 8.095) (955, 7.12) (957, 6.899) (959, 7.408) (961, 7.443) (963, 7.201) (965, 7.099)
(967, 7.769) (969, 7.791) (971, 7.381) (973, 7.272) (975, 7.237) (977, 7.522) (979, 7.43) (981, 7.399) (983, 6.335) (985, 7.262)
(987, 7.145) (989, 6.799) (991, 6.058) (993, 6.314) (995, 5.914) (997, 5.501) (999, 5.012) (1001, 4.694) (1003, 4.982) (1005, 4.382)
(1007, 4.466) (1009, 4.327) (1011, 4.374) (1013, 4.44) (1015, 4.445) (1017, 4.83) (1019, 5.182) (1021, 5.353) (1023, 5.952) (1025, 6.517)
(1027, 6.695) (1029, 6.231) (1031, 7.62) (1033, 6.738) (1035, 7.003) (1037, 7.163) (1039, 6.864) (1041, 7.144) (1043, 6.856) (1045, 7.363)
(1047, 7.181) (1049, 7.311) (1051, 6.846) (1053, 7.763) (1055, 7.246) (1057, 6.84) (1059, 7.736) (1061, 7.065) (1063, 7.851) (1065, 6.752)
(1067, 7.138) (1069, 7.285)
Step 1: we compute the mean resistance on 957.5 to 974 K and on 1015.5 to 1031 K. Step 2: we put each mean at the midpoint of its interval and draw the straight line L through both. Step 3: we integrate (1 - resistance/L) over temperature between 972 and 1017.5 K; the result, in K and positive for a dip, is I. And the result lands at 5.8 K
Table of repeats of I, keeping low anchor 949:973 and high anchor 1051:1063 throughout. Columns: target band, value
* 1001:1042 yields 9.29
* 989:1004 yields 3.72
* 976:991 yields 0.78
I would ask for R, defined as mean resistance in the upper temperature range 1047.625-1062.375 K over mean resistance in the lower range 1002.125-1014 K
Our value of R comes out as 1.62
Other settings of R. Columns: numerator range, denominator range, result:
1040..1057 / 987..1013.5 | 1.37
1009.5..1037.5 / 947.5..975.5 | 0.78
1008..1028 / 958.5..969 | 0.70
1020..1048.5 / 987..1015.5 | 1.30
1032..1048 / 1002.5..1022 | 1.51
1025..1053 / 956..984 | 0.96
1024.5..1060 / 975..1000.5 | 1.08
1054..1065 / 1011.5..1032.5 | 1.28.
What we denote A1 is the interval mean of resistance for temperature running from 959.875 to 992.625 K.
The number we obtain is 7.18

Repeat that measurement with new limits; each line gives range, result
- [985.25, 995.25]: 6.55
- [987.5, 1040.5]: 5.71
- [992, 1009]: 5.11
